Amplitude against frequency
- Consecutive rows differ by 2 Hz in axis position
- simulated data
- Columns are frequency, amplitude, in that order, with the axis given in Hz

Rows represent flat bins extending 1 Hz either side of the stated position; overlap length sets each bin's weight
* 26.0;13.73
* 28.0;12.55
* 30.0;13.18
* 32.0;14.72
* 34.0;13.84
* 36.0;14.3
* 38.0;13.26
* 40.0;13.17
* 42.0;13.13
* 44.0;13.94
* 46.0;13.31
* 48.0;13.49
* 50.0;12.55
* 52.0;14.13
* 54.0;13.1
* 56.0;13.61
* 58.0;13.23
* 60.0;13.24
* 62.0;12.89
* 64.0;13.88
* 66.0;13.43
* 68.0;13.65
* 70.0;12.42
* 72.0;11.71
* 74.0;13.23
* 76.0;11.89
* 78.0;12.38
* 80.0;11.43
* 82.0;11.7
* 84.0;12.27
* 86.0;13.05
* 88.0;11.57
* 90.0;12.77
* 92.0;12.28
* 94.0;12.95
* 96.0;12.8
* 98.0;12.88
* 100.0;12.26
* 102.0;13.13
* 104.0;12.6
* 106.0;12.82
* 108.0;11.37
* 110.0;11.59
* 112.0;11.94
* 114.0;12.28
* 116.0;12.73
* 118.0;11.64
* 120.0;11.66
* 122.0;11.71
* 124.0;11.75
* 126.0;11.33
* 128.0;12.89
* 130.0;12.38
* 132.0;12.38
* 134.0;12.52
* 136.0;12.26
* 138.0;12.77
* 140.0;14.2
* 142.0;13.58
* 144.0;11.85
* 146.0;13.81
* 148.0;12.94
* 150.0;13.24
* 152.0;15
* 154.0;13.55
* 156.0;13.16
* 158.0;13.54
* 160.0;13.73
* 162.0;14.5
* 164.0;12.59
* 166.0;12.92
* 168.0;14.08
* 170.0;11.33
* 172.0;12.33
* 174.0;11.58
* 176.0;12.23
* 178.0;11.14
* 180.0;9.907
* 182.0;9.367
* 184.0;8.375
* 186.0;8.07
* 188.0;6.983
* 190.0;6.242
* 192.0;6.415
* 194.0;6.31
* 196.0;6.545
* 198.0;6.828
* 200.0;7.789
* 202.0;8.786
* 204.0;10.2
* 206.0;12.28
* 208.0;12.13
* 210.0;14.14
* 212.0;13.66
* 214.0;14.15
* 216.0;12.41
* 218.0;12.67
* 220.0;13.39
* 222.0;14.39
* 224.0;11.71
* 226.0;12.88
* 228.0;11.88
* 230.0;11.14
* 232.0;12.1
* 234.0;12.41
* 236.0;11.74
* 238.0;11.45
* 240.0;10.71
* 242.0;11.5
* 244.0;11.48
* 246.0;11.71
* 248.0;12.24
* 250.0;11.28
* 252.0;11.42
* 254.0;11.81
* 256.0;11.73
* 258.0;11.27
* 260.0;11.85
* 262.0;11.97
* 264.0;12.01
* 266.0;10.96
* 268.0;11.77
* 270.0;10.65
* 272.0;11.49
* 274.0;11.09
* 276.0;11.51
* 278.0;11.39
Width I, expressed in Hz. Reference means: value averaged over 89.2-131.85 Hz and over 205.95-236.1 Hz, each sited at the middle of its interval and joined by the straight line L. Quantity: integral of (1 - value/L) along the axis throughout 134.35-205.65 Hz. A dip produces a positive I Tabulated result 7.93 Hz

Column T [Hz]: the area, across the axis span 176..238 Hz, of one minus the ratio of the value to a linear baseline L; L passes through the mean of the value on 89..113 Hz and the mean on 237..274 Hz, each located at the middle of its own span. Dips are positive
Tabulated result 6.35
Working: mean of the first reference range 12.4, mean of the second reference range 11.5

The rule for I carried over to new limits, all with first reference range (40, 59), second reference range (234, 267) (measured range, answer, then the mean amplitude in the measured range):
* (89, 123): 1.5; 12.3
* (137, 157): -1.4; 13.4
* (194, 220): 2.4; 10.9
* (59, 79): 0.5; 12.9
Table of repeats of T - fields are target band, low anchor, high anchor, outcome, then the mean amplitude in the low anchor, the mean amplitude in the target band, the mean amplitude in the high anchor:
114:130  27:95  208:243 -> 1.0 Hz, 13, 12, 12.5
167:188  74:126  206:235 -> 3.2 Hz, 12.2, 10.7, 12.8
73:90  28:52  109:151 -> 1.0 Hz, 13.5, 12.2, 12.5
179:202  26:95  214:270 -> 8.8 Hz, 13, 7.58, 11.9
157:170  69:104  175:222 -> -3.1 Hz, 12.4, 13.4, 10.1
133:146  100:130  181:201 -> -2.9 Hz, 12.1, 12.9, 7.29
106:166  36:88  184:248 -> -4.2 Hz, 13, 12.7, 10.8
